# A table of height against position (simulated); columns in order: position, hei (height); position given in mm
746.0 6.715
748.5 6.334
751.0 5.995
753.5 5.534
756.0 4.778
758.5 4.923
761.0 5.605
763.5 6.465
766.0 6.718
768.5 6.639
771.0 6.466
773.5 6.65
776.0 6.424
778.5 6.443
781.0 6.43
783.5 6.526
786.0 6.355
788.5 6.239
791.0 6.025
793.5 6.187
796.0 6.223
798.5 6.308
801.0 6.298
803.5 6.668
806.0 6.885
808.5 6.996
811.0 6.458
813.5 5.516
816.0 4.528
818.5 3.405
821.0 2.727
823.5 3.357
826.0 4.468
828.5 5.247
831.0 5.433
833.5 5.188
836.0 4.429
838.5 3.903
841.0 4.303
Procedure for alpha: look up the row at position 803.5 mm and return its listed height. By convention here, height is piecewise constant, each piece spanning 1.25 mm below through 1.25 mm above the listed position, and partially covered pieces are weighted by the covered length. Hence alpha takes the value 6.668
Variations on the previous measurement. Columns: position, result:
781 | 6.43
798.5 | 6.308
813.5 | 5.516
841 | 4.303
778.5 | 6.443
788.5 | 6.239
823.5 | 3.357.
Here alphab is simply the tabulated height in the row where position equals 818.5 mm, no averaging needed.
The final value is 3.405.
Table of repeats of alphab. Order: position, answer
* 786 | 6.355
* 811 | 6.458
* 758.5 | 4.923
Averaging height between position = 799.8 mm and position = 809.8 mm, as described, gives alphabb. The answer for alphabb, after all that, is 6.71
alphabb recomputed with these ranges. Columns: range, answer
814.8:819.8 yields 3.95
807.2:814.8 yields 6.32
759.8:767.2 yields 6.26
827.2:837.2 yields 5.07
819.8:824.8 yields 3.06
